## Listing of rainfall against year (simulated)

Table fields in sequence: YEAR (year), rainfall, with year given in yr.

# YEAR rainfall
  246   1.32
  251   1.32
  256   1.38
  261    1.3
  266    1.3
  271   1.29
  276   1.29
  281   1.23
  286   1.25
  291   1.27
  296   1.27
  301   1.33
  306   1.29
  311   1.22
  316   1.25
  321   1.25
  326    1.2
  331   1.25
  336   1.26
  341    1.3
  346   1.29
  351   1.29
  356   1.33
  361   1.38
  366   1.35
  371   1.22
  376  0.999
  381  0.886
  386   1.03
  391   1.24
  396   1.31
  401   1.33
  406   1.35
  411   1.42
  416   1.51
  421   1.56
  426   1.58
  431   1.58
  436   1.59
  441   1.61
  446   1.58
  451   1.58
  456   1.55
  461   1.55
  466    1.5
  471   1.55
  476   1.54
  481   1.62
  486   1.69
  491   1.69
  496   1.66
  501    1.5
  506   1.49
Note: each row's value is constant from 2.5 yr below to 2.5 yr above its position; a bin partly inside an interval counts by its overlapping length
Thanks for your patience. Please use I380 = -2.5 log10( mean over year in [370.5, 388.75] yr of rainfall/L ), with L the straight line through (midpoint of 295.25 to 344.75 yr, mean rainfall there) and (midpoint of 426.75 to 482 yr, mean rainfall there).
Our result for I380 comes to 0.35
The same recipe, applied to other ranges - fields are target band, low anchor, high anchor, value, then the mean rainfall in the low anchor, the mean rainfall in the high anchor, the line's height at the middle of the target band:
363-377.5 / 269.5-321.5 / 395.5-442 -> 0.16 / 1.27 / 1.49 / 1.4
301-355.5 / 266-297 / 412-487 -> 0.07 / 1.27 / 1.57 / 1.35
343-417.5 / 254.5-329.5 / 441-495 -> 0.14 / 1.27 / 1.59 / 1.43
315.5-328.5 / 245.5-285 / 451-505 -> 0.12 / 1.3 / 1.58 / 1.38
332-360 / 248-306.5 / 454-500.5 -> 0.08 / 1.29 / 1.59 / 1.4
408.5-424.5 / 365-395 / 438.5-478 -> -0.14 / 1.12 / 1.56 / 1.32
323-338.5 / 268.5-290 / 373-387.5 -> -0.11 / 1.27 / 0.976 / 1.12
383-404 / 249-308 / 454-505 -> 0.19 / 1.29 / 1.58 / 1.46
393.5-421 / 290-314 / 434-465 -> 0.07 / 1.28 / 1.57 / 1.49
